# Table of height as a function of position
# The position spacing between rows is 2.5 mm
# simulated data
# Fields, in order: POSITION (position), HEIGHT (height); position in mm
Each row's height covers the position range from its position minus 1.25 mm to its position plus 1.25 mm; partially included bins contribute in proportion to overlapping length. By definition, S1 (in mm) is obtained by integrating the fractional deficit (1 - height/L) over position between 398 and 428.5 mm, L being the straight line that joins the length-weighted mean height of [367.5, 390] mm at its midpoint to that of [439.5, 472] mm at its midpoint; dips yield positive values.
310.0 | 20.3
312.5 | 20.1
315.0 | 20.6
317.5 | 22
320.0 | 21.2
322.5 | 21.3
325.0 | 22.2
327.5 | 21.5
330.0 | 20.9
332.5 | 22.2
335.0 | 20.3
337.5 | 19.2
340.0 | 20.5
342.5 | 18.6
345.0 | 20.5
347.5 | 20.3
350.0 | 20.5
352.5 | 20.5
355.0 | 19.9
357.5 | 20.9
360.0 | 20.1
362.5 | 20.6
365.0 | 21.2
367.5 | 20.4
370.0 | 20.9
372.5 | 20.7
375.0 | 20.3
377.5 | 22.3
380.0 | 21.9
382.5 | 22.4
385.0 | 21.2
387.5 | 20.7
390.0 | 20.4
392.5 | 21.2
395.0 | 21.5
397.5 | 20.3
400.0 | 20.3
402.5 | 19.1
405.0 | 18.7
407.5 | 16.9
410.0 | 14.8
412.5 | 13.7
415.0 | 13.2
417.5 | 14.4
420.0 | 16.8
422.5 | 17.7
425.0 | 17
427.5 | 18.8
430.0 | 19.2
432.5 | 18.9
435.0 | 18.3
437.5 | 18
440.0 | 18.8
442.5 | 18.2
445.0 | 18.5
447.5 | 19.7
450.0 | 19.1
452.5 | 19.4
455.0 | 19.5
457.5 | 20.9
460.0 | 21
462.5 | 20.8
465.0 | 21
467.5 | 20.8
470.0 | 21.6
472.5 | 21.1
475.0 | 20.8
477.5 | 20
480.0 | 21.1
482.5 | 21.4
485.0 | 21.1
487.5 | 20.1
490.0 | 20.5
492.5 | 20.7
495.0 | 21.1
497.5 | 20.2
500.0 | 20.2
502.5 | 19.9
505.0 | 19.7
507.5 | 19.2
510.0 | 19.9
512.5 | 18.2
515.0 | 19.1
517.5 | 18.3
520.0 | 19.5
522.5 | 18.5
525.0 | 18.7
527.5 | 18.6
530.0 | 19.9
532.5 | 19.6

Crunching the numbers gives 5.6 mm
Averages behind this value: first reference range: 21.2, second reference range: 20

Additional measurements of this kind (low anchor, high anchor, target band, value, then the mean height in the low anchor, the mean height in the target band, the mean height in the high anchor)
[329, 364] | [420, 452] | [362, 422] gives 0.4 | 20.4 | 19.3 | 18.5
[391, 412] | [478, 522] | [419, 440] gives 1.2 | 18.9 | 18.1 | 20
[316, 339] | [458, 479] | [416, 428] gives 2.4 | 21.2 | 16.7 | 20.9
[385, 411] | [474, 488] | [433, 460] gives 1.5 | 19.5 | 19.1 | 20.8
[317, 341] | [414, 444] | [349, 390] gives -2.7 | 21.1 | 20.9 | 17.5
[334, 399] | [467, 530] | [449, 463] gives 0.1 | 20.7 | 20.1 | 20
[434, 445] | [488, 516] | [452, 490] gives -3.2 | 18.3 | 20.7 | 19.9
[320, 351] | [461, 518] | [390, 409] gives 0.8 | 20.7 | 19.7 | 20.3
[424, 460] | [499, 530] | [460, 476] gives -1.7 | 19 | 21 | 19.2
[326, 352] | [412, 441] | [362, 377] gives -1.1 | 20.5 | 20.8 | 17.1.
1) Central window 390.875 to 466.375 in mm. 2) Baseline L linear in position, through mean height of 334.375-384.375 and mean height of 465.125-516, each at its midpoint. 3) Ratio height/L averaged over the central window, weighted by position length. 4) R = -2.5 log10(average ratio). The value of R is 0.11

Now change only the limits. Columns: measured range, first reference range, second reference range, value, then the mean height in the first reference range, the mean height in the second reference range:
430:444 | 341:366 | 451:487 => 0.12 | 20.3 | 20.7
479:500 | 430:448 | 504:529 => -0.10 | 18.6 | 19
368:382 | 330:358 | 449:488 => -0.04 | 20.3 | 20.6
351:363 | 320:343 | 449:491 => 0.02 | 20.8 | 20.6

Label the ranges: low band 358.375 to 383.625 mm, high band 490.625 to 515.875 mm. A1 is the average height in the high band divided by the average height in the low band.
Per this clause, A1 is 0.9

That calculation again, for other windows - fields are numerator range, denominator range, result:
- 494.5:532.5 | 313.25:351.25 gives 0.93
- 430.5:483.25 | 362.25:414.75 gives 1.00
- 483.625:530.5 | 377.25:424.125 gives 1.05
